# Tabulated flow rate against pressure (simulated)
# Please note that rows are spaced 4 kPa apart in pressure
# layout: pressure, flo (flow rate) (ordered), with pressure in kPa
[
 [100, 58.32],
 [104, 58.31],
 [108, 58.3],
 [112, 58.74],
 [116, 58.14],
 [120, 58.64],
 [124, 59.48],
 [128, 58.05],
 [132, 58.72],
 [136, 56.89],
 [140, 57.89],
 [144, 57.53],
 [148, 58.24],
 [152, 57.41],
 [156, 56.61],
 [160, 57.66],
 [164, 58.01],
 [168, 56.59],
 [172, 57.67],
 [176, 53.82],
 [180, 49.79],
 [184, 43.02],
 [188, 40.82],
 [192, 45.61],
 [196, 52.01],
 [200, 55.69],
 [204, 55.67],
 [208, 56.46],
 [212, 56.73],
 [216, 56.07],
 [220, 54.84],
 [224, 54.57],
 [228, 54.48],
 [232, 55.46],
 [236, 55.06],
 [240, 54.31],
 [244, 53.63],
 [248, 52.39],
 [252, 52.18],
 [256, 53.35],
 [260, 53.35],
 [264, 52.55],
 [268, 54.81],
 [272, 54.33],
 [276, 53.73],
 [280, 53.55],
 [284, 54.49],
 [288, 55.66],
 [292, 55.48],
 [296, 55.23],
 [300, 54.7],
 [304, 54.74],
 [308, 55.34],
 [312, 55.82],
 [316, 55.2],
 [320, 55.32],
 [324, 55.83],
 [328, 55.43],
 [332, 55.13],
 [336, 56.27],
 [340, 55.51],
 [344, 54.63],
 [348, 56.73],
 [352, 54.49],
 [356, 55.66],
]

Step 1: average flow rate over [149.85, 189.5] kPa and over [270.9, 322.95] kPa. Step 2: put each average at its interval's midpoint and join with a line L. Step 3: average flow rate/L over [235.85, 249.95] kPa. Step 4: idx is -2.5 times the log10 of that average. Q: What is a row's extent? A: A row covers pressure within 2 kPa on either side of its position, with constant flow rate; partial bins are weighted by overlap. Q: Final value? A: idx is 0.01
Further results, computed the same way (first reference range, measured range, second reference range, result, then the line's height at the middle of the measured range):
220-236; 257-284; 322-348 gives 0.03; 55.1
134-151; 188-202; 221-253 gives 0.12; 55.7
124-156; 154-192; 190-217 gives 0.07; 55.8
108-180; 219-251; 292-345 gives 0.04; 56.3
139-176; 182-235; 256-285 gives 0.06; 55.7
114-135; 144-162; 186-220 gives -0.02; 56.3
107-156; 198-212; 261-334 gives 0.01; 56.7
